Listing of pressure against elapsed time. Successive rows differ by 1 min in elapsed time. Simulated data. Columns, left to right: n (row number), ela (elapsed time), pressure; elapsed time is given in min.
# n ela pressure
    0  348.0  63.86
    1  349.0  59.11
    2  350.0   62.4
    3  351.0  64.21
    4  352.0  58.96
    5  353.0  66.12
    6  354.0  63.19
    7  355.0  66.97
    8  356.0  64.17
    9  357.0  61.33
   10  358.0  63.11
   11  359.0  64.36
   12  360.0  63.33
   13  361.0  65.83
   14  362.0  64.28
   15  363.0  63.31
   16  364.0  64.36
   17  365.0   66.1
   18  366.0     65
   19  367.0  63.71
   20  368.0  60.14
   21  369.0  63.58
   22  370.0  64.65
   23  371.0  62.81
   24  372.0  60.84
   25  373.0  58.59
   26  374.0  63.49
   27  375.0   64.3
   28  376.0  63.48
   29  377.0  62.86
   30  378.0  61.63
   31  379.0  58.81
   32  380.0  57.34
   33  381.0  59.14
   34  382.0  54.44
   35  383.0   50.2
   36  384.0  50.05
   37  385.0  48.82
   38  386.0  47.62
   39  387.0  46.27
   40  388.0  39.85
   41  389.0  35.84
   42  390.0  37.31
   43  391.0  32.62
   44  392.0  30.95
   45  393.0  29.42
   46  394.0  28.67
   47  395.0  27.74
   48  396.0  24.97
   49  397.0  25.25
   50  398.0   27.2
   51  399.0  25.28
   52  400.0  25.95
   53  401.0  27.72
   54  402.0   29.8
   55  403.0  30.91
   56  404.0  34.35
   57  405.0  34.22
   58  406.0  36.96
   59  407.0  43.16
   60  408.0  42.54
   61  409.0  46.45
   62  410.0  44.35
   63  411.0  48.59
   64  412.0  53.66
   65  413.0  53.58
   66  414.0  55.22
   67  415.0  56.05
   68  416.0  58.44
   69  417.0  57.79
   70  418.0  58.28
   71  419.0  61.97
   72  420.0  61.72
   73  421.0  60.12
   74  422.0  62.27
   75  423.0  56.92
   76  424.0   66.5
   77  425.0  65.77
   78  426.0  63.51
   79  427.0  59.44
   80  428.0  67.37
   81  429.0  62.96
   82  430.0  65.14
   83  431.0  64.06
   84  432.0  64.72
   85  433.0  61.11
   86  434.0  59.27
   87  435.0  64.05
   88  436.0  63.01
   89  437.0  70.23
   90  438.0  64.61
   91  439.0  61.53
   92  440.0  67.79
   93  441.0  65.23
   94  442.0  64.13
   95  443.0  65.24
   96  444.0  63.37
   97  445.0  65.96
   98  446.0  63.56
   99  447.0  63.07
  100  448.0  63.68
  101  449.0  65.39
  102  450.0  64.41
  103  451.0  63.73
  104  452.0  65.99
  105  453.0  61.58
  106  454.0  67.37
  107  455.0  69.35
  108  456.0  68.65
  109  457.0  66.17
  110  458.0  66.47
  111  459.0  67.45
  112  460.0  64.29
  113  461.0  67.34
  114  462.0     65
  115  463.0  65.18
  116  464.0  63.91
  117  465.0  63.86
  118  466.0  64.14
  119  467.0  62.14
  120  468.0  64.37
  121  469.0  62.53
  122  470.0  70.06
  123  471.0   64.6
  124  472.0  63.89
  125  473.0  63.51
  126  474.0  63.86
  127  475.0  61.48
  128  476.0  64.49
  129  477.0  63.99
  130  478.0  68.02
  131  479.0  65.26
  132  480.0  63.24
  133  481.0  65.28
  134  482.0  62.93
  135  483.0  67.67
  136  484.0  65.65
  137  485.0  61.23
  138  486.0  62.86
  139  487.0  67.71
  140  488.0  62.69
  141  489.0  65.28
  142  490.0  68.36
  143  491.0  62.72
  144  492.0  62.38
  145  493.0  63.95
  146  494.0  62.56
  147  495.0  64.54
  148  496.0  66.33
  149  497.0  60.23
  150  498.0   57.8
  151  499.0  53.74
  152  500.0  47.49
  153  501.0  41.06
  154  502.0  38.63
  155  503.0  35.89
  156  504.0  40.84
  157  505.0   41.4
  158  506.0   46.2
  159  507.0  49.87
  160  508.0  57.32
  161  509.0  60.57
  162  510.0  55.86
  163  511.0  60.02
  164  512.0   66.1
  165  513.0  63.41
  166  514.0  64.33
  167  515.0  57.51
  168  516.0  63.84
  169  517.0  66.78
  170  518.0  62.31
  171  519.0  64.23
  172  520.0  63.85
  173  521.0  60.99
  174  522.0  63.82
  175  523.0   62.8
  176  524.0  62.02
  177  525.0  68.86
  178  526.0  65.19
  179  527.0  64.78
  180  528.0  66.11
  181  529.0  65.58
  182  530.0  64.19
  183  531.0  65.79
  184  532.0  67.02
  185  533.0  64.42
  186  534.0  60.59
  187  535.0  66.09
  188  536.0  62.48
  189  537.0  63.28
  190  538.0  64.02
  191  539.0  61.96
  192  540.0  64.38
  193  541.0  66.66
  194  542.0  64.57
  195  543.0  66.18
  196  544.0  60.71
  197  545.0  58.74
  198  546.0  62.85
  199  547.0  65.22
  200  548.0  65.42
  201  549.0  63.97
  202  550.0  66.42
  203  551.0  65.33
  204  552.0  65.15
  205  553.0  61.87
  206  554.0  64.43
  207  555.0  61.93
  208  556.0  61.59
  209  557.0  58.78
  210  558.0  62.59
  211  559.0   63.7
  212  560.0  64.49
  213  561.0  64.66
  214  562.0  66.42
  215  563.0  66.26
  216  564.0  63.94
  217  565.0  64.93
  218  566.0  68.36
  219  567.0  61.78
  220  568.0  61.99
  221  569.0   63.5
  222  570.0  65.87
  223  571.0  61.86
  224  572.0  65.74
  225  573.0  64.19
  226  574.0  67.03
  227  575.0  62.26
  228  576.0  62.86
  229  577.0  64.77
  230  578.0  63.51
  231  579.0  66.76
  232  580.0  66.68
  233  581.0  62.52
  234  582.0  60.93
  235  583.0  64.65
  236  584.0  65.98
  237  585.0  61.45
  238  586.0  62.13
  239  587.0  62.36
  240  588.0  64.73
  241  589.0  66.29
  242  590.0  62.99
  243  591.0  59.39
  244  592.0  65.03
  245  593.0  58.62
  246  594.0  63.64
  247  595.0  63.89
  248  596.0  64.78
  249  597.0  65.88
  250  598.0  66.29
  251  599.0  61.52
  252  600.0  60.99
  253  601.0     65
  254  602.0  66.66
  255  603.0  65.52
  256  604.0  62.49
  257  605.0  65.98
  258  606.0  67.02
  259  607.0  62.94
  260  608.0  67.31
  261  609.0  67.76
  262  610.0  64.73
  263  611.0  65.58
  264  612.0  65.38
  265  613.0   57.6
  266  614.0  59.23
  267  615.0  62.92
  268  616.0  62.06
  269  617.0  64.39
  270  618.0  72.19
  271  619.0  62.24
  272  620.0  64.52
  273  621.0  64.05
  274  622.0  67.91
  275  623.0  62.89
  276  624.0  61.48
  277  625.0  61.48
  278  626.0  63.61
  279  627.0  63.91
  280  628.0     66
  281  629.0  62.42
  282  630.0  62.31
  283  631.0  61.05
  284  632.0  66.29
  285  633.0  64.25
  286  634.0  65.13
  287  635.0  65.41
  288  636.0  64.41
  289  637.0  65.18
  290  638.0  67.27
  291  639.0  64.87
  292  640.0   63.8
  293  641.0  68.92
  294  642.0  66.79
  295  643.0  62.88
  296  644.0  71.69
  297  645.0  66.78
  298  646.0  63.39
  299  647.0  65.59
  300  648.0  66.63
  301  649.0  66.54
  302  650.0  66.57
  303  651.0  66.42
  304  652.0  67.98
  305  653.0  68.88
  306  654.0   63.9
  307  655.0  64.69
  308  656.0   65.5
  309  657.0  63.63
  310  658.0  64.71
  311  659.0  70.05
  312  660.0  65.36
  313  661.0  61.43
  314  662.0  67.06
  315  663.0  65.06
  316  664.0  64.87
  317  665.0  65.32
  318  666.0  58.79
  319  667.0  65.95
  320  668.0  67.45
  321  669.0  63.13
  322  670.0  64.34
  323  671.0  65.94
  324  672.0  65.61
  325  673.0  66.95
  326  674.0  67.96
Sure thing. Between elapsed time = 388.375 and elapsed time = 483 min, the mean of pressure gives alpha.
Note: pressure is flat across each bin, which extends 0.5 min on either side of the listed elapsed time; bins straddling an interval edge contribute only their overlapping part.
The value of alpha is 56.2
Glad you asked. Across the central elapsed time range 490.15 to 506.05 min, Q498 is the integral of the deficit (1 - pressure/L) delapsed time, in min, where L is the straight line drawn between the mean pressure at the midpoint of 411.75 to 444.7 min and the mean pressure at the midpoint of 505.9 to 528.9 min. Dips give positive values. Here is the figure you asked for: 2.20 min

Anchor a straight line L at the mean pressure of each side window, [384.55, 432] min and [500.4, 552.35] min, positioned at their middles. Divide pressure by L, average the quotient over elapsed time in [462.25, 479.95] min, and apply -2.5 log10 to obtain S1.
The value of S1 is -0.19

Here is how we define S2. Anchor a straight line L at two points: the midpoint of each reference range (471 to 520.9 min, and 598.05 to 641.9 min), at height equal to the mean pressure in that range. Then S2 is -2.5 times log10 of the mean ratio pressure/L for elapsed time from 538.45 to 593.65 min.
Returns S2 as -0.02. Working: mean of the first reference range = 59.8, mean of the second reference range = 64.4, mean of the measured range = 63.8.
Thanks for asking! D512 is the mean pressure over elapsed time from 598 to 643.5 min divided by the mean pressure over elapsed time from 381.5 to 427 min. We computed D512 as 1.44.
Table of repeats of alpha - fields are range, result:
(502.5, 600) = 62.6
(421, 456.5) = 64.3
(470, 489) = 64.5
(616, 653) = 65.2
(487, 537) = 59.9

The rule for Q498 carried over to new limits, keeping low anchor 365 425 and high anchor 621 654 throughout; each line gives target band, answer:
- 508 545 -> -3.7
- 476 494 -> -3.2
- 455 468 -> -3.0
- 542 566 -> -1.7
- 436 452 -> -3.9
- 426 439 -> -3.1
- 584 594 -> -0.1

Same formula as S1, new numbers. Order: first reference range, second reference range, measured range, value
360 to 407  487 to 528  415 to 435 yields -0.20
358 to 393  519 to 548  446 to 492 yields -0.07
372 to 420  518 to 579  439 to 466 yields -0.24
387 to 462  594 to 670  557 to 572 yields -0.05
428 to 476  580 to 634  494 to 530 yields 0.11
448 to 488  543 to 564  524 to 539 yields -0.01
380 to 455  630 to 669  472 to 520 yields -0.06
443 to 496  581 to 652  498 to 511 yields 0.32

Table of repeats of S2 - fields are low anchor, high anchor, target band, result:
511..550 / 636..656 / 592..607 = 0.02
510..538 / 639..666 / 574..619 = 0.02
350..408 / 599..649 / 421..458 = -0.19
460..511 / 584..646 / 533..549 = -0.03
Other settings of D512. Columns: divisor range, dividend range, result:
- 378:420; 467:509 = 1.39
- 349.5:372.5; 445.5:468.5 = 1.02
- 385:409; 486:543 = 1.79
